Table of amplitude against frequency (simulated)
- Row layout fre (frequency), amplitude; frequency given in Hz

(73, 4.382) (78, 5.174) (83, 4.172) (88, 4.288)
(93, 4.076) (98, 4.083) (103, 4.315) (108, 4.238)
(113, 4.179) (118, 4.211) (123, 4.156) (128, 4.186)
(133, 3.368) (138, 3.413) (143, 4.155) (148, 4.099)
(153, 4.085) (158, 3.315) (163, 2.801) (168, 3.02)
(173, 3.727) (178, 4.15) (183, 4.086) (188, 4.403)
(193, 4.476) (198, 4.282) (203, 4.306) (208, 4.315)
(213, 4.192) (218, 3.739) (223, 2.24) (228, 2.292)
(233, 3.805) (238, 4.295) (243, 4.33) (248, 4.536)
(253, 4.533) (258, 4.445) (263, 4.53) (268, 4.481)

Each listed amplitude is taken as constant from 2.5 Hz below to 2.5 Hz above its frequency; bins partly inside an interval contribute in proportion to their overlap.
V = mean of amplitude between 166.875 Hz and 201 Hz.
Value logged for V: 4.07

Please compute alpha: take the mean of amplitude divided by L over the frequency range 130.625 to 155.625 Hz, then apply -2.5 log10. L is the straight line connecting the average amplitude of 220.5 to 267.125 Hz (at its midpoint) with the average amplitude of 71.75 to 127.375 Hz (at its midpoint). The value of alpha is 0.095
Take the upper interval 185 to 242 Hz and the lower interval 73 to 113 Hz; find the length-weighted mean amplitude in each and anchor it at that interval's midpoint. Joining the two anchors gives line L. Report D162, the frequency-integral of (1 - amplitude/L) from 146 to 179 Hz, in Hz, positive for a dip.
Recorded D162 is 4.0 Hz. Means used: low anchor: 4.33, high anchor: 3.86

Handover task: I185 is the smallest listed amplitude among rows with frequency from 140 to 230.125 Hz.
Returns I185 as 2.24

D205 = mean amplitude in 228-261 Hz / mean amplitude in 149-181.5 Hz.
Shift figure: 1.2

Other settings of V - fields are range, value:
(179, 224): 4.07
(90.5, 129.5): 4.18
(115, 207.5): 3.91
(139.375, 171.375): 3.58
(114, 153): 3.96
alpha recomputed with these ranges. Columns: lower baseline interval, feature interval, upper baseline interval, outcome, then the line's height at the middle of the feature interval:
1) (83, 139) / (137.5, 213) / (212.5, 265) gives 0.01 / 3.98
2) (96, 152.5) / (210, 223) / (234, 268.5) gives 0.18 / 4.32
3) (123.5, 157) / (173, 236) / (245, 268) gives 0.10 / 4.22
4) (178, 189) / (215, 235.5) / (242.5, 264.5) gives 0.39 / 4.37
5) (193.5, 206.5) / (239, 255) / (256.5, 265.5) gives 0.00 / 4.45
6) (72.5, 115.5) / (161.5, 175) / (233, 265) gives 0.34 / 4.36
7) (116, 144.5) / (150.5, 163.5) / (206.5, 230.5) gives 0.07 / 3.72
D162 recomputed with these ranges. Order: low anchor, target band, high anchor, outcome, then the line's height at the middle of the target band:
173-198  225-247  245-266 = 3.6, 4.43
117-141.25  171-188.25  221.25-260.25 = -1.0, 3.85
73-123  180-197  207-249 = -1.9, 3.88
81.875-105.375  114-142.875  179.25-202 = 2.2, 4.23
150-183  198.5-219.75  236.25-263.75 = -0.8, 4.02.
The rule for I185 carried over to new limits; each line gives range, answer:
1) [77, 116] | 4.076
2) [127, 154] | 3.368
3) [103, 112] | 4.238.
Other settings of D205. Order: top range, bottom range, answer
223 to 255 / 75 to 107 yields 0.88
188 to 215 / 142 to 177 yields 1.20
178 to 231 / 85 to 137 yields 0.94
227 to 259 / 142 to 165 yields 1.11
